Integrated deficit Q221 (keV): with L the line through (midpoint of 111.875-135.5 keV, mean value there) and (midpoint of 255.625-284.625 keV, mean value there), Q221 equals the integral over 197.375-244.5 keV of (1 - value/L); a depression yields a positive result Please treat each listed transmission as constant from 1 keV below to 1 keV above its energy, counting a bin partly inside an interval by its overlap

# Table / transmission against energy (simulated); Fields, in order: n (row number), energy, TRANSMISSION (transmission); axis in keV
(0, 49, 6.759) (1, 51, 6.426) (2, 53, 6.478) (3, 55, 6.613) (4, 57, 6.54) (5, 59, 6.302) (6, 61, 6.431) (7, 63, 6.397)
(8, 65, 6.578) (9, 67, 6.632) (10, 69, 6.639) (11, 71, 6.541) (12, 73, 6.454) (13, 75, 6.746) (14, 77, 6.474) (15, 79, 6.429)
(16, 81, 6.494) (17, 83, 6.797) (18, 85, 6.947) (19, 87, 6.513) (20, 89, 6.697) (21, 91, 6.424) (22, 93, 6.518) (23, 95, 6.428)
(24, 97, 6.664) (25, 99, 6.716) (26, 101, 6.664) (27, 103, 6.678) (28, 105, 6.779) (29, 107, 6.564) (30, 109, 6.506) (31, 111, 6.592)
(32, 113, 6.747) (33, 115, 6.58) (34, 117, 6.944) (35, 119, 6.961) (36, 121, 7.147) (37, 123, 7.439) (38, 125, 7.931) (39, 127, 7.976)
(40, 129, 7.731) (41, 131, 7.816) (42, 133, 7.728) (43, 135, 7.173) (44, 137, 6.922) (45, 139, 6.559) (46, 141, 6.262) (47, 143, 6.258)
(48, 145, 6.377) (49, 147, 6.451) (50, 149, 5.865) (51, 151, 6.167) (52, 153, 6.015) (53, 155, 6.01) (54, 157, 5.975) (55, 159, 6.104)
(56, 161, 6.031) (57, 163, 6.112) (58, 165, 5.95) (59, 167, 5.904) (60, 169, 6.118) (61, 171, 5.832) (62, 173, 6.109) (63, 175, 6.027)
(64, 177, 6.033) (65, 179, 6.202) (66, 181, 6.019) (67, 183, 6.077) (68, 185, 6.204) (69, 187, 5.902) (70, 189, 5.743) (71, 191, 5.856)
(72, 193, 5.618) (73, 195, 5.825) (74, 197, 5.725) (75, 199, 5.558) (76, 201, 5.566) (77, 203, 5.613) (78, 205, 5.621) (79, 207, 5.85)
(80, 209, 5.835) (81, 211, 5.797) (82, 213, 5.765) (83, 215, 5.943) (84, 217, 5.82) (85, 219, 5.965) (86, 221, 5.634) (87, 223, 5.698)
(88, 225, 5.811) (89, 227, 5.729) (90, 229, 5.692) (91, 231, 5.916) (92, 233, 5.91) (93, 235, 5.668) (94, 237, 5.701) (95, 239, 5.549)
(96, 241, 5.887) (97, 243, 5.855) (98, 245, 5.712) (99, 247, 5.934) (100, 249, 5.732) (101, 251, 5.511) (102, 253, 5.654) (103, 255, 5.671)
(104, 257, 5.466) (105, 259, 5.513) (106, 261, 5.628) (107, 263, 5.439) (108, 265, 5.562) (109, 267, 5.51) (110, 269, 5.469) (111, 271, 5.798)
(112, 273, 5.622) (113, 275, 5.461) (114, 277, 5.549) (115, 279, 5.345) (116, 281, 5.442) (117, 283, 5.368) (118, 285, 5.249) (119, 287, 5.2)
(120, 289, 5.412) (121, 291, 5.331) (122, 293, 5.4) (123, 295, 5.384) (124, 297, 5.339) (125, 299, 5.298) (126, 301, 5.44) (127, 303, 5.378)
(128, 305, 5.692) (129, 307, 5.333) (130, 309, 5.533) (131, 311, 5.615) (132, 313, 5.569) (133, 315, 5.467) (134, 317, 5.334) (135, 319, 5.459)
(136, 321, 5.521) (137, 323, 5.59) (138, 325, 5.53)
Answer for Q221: 2.8 keV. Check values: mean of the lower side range 7.35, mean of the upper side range 5.51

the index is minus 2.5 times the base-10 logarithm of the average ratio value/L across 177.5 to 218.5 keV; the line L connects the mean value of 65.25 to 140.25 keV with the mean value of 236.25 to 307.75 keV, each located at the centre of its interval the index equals 0.05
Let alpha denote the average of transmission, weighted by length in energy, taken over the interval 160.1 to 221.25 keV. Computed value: 5.88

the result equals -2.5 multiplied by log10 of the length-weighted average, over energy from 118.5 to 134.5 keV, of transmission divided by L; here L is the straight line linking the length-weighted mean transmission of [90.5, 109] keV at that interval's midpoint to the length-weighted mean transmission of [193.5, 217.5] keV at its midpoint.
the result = -0.19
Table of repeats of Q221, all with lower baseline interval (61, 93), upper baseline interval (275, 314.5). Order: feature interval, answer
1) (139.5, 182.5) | 0.3 keV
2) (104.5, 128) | -2.4 keV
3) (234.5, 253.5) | -0.1 keV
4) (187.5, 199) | 0.4 keV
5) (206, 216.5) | 0.0 keV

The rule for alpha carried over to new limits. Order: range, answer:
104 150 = 6.93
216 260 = 5.73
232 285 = 5.61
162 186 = 6.05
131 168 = 6.37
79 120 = 6.66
